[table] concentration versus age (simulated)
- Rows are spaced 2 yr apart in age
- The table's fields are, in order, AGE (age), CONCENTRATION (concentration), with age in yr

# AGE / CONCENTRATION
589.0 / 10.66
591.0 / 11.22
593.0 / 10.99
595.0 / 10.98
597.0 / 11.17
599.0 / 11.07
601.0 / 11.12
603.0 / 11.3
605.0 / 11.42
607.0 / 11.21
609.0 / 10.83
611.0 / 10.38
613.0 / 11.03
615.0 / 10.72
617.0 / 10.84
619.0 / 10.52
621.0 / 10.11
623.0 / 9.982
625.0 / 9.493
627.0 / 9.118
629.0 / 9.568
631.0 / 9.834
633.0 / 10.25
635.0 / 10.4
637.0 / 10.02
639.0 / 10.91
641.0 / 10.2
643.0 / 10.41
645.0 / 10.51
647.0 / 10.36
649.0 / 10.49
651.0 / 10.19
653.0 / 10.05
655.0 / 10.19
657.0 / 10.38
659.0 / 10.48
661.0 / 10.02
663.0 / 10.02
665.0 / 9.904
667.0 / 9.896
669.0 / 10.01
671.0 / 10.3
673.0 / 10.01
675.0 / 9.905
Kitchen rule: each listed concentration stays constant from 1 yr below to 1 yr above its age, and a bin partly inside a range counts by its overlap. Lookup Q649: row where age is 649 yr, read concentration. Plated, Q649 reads 10.49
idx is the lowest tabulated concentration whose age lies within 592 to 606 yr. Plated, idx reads 10.98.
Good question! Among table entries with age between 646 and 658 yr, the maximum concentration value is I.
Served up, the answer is 10.49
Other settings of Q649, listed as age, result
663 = 10.02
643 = 10.41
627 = 9.118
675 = 9.905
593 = 10.99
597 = 11.17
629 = 9.568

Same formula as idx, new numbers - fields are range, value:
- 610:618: 10.38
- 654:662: 10.02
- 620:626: 9.493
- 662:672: 9.896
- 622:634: 9.118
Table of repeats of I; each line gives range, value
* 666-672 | 10.3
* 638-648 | 10.91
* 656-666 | 10.48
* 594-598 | 11.17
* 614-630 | 10.84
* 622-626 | 9.982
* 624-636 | 10.4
